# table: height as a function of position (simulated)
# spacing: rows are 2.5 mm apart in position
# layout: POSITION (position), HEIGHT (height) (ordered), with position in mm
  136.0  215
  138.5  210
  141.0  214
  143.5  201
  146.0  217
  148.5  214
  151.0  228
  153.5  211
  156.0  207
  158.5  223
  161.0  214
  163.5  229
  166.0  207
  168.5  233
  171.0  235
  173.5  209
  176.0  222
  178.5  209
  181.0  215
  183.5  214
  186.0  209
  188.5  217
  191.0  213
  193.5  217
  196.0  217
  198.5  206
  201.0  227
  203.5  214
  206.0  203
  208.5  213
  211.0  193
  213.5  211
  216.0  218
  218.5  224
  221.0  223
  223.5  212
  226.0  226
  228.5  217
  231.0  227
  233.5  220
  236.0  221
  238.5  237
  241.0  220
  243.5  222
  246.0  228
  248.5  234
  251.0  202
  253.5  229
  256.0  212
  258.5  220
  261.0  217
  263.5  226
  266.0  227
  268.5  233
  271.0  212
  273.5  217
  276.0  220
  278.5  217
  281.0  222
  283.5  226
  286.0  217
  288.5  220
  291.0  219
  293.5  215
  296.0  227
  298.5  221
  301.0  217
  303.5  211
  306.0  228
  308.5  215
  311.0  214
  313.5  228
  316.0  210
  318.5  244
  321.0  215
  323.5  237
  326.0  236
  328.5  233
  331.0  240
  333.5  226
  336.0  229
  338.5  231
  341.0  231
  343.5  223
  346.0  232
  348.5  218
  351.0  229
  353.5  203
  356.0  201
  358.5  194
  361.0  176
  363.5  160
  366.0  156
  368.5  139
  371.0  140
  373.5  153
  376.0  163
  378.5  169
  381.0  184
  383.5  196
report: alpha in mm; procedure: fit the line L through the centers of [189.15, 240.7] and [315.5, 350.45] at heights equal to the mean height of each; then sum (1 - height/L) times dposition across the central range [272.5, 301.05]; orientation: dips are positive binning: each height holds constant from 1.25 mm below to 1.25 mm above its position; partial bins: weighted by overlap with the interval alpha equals 0.6 mm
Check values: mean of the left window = 217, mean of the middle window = 220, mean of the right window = 229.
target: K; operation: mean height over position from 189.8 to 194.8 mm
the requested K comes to 215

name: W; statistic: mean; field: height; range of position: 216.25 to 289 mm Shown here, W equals 222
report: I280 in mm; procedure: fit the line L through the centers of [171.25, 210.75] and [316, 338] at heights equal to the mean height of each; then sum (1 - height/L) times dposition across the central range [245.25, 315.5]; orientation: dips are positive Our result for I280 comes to 1.5 mm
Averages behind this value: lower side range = 214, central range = 220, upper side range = 231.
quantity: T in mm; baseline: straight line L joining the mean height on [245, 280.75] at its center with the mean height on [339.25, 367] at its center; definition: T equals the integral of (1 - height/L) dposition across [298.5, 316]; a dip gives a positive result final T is -0.5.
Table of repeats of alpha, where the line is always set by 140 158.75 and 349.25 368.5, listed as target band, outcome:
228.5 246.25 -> -1.9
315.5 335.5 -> -4.2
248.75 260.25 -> -1.0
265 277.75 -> -1.5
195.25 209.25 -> -0.4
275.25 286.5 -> -1.4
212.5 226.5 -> -1.0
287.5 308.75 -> -2.8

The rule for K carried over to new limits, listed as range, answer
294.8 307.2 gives 221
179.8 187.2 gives 213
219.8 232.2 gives 221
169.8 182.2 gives 218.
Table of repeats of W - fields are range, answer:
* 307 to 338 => 227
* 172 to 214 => 212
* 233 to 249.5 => 226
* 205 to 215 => 205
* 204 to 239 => 217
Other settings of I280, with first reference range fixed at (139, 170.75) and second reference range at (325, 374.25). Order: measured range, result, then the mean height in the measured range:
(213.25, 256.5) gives -2.2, 222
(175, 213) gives 0.3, 213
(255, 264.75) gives -0.4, 219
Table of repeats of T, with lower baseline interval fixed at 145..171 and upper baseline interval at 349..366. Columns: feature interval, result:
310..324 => -1.9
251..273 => -1.7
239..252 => -1.0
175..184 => 0.1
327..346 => -3.5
